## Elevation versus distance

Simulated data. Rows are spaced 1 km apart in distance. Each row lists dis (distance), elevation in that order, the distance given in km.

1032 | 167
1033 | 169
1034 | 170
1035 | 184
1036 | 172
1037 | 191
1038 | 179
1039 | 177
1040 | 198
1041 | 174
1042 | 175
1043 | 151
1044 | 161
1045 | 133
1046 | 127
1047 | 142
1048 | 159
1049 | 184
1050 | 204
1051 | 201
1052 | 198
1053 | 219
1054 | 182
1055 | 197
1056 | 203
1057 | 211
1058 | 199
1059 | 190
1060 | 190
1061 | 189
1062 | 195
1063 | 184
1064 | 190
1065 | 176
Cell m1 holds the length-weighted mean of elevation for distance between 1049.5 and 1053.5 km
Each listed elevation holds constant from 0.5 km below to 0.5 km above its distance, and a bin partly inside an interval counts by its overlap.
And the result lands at 206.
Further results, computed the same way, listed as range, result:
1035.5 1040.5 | 183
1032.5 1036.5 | 174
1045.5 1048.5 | 143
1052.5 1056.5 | 200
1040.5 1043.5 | 167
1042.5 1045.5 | 148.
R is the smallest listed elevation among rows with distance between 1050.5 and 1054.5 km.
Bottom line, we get 182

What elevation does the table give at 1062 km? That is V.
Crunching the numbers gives 195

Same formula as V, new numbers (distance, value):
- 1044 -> 161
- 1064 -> 190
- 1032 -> 167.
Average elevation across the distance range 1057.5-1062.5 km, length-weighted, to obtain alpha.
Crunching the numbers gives 193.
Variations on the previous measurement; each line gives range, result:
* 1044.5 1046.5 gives 130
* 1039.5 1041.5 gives 186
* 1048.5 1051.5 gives 196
